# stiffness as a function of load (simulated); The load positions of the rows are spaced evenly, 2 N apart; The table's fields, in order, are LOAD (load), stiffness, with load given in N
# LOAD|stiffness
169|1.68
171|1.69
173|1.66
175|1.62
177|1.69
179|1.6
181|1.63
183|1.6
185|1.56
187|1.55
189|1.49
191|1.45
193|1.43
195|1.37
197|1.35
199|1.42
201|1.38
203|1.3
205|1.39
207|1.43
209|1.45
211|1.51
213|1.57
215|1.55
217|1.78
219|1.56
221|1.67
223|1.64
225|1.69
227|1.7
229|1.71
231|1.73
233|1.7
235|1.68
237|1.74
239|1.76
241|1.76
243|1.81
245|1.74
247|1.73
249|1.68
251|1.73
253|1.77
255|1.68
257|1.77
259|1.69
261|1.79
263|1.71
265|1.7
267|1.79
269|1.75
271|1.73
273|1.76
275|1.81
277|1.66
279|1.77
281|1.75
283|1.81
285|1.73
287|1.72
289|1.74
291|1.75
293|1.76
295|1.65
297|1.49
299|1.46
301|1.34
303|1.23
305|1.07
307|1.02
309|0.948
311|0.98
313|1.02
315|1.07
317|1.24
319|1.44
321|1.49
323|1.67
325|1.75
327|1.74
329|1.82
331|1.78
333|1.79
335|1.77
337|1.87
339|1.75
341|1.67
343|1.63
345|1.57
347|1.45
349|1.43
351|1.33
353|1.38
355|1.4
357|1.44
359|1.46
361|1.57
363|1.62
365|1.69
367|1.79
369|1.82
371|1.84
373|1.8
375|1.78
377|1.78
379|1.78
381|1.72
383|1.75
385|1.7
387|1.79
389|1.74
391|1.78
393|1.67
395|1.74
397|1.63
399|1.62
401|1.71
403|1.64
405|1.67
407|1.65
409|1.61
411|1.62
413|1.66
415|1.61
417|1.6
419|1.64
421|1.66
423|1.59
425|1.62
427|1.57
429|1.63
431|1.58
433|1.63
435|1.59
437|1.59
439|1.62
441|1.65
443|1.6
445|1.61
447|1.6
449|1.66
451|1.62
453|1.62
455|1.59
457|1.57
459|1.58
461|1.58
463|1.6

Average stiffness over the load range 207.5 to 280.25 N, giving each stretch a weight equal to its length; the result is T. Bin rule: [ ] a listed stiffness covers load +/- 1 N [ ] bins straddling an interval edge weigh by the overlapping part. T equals 1.7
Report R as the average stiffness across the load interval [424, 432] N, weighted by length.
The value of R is 1.6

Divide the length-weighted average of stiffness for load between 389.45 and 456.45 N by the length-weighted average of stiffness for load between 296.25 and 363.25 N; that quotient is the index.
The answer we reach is 1.1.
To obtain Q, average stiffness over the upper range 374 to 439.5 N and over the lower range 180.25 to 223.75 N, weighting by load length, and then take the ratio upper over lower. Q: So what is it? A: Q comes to 1.1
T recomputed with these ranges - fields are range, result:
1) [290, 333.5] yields 1.43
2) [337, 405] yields 1.65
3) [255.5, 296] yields 1.74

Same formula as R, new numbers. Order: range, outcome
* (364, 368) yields 1.74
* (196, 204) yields 1.36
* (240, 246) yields 1.77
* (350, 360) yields 1.4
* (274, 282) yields 1.75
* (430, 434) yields 1.6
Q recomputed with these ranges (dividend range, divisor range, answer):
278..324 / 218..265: 0.84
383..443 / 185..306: 1.02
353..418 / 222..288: 0.97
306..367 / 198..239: 0.95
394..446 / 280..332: 1.10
